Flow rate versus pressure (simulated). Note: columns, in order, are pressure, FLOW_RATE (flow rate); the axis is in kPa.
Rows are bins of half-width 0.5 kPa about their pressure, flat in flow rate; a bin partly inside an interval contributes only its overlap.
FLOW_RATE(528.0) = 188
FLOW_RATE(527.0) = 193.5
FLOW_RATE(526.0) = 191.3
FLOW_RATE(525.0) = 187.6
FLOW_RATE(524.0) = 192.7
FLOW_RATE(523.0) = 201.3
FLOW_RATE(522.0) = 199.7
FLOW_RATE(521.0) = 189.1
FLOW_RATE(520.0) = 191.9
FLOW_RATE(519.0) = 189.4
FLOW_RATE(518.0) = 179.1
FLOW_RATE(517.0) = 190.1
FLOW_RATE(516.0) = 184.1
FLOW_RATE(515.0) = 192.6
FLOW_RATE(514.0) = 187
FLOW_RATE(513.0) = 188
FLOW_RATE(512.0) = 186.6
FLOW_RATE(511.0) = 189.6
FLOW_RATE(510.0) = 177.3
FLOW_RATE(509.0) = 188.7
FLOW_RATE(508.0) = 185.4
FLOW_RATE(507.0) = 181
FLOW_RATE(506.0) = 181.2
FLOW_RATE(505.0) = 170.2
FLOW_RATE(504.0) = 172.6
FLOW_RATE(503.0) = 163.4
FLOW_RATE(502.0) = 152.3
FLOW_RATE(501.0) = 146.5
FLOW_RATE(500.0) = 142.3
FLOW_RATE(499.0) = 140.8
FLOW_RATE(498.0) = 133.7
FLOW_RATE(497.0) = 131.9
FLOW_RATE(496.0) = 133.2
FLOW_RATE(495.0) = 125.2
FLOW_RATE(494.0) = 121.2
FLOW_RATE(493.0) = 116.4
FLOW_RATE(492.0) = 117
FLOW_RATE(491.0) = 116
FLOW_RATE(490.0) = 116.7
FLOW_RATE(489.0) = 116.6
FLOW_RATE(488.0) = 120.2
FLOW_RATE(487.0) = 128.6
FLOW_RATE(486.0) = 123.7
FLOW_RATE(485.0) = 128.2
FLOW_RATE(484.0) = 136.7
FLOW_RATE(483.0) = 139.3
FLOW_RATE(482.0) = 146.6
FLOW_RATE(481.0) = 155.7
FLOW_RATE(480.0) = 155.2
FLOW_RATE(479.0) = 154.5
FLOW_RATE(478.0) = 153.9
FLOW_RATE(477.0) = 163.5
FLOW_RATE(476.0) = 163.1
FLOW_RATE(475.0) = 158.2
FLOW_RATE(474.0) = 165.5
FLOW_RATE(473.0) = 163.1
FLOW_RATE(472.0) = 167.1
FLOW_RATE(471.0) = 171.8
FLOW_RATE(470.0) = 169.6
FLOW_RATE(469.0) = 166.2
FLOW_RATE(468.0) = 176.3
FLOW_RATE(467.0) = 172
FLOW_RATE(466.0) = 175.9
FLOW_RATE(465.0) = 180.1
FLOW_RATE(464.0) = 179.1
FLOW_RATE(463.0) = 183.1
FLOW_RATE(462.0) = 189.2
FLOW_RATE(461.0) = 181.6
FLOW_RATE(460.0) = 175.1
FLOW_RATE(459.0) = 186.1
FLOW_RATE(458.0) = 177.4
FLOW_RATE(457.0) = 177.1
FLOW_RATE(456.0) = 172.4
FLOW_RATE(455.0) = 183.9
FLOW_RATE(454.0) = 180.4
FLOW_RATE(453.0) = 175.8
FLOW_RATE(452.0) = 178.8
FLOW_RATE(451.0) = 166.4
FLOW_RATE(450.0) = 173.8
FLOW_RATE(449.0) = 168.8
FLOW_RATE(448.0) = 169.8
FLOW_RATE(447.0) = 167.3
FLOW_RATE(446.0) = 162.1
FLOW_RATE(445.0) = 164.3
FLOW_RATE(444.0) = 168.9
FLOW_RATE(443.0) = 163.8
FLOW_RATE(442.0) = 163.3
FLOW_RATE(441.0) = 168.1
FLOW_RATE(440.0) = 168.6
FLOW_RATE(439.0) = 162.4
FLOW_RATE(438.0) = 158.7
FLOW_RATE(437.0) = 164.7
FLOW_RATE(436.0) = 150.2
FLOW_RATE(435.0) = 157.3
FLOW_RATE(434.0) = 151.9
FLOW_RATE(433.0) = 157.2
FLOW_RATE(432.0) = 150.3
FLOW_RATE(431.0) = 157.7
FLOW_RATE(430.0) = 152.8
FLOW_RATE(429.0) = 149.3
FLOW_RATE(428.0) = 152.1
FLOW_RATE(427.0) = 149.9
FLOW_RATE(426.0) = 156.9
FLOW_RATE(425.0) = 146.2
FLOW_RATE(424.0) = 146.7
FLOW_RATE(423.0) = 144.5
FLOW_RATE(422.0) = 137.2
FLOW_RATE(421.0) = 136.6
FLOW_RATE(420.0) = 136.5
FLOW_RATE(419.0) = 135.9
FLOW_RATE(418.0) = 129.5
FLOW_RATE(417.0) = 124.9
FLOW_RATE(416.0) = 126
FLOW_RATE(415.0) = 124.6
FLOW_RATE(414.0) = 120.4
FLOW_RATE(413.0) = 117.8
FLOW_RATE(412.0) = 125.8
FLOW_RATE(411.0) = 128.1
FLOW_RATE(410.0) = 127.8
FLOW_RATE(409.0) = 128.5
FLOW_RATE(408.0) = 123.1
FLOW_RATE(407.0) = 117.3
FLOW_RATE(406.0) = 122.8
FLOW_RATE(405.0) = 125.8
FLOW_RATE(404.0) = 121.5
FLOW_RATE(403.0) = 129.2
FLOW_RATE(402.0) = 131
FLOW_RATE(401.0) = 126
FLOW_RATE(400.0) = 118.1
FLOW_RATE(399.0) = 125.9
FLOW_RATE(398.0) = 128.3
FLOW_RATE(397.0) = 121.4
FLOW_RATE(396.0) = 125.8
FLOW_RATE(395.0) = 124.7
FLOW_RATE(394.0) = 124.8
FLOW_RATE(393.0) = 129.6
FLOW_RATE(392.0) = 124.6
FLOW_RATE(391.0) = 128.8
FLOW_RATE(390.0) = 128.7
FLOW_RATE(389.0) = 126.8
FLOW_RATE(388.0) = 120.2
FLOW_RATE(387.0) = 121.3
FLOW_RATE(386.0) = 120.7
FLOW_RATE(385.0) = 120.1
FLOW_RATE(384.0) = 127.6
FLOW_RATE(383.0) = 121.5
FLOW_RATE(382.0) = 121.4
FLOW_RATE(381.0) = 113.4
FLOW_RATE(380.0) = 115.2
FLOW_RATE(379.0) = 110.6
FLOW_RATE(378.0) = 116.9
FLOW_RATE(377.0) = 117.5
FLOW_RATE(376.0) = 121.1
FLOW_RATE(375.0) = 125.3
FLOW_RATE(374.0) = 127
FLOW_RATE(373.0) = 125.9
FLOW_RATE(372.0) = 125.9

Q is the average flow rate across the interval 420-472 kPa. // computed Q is 165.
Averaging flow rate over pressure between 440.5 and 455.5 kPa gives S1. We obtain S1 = 170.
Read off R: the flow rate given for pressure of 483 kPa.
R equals 139.3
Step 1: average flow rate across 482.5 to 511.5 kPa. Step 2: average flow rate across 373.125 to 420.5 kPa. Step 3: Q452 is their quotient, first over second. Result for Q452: 1.17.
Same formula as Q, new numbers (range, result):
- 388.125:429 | 130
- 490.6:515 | 157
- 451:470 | 178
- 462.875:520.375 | 158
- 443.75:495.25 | 159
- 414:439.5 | 146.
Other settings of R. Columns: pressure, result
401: 126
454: 180.4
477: 163.5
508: 185.4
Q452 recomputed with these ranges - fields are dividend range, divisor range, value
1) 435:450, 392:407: 1.31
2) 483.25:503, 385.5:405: 1.04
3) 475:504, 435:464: 0.81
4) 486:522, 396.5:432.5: 1.19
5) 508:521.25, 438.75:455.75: 1.10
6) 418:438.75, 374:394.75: 1.22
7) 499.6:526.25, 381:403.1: 1.46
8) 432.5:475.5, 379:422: 1.36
